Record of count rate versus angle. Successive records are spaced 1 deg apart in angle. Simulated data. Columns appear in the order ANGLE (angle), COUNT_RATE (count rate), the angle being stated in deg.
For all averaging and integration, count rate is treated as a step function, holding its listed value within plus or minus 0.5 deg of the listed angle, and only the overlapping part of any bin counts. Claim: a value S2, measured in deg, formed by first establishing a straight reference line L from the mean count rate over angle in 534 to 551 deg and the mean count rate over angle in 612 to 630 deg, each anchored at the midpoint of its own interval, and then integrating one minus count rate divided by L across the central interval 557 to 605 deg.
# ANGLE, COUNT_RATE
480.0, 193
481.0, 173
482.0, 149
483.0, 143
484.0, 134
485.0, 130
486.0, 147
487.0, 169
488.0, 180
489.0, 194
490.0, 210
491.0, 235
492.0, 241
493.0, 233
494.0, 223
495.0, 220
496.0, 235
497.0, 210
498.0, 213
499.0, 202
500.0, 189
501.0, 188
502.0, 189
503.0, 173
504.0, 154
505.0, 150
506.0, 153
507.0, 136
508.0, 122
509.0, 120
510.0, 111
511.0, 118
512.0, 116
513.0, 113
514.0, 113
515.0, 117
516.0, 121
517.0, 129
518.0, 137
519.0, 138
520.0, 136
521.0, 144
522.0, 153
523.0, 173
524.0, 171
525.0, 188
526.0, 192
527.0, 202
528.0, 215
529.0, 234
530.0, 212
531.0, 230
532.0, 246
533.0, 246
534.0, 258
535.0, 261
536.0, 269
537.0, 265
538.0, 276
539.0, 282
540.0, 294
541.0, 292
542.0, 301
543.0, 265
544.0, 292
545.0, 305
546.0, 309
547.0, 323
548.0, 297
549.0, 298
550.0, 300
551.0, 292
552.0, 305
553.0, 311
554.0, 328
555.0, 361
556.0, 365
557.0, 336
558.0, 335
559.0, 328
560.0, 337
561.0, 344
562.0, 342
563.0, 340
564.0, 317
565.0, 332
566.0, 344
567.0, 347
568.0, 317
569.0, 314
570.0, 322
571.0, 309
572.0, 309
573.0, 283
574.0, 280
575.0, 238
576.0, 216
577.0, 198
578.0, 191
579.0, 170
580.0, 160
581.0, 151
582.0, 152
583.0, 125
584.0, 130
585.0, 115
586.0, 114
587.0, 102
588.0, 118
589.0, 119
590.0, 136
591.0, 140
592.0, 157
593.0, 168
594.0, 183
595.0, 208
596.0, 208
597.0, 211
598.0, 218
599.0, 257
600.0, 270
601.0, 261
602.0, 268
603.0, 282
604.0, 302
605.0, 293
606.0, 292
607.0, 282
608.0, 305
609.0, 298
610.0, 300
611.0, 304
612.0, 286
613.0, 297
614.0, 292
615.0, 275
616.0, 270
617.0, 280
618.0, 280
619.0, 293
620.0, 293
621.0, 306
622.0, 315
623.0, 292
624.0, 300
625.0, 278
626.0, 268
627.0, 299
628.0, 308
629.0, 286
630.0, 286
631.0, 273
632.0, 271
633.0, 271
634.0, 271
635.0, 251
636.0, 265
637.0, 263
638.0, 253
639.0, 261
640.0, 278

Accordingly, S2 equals 8.6 deg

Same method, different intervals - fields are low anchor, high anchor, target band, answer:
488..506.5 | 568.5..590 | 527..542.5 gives -4.66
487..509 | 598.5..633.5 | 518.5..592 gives -3.87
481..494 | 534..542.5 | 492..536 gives 9.97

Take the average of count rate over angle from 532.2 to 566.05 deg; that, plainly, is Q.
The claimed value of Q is 306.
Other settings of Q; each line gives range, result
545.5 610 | 256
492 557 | 218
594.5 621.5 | 275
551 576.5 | 318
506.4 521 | 124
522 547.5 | 250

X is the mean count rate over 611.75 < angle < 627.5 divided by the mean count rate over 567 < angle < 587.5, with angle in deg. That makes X 1.4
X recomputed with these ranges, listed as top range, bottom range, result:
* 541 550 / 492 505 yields 1.48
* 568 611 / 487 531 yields 1.27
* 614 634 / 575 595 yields 1.87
